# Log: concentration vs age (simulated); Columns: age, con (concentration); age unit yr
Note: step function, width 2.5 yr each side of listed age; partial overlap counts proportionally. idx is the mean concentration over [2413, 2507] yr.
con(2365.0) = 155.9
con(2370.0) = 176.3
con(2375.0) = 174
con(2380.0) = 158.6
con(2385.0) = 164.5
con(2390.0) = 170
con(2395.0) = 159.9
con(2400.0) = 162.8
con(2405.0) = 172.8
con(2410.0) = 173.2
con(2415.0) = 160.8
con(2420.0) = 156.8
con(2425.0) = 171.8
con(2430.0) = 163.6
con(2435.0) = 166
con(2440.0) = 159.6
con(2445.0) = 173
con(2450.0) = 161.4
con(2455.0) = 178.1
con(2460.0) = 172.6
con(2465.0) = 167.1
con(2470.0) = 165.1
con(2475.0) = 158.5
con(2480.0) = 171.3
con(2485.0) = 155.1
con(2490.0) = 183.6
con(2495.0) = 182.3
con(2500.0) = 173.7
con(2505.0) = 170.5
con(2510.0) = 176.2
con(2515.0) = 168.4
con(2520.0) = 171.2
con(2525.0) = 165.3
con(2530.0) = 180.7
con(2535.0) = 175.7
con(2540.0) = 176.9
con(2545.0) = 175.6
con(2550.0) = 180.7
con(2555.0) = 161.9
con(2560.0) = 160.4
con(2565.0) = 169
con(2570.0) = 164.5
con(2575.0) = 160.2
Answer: 168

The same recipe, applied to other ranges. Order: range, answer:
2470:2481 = 164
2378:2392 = 164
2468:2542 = 172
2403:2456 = 167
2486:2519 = 175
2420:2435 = 166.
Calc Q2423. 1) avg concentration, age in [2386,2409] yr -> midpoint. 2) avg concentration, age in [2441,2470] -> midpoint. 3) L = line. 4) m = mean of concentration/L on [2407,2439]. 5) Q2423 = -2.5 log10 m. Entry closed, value 0.02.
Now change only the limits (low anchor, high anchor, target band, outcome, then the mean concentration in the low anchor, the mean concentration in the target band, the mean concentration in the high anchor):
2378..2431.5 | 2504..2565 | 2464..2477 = 0.03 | 165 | 163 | 172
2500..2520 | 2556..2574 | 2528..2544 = -0.06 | 172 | 177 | 164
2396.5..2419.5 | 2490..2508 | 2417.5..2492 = 0.03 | 166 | 167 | 177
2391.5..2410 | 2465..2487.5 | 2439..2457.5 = -0.03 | 167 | 169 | 163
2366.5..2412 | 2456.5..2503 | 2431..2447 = 0.02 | 168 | 166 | 170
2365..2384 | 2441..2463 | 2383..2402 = 0.02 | 167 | 164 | 170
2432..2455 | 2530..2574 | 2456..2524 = -0.01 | 166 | 170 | 171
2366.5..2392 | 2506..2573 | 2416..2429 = 0.03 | 168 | 164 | 171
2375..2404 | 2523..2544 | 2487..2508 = -0.03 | 165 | 177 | 175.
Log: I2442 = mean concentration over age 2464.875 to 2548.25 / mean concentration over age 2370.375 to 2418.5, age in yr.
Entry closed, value 1.0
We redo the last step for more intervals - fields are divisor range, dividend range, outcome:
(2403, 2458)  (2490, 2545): 1.05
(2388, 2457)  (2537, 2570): 1.02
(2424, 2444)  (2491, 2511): 1.07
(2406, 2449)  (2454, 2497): 1.03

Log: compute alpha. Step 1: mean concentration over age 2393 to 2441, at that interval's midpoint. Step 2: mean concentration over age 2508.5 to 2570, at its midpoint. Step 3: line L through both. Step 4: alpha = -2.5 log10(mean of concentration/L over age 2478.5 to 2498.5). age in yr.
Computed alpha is -0.03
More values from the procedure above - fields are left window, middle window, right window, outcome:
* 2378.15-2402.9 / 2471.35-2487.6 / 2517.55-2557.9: 0.05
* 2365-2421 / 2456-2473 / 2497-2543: 0.01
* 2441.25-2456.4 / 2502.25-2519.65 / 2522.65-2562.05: 0.00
